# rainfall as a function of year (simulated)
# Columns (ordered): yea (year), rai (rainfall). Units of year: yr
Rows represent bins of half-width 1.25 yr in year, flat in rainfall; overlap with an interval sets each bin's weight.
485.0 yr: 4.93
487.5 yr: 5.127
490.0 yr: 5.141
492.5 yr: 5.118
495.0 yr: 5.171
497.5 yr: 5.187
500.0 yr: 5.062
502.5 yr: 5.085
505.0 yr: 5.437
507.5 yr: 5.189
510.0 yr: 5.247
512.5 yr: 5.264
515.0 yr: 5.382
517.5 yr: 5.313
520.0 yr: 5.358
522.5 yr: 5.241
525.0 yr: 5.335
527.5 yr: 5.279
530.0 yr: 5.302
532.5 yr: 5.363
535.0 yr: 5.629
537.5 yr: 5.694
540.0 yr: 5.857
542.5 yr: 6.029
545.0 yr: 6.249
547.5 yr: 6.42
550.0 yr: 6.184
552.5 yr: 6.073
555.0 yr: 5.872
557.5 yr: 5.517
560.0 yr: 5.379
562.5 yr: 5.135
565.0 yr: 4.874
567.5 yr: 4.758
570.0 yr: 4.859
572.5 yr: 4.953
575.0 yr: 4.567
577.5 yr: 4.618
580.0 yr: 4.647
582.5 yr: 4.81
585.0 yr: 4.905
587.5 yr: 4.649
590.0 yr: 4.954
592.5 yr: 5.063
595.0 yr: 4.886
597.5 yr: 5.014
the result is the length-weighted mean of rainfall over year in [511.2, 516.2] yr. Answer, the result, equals 5.32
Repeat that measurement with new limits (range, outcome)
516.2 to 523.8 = 5.3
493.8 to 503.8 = 5.13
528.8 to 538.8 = 5.5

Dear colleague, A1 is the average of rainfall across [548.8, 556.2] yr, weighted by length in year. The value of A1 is 6.04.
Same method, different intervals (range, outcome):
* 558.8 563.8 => 5.25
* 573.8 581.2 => 4.61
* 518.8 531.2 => 5.3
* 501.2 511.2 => 5.24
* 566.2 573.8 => 4.85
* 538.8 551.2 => 6.15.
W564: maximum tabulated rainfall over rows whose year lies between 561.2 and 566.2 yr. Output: 5.135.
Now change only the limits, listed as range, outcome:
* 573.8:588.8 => 4.905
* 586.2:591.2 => 4.954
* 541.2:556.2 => 6.42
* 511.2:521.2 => 5.382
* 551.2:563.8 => 6.073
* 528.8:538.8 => 5.694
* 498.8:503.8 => 5.085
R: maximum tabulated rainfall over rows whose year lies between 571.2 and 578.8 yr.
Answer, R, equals 4.953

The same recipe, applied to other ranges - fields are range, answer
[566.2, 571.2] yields 4.859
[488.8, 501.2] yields 5.187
